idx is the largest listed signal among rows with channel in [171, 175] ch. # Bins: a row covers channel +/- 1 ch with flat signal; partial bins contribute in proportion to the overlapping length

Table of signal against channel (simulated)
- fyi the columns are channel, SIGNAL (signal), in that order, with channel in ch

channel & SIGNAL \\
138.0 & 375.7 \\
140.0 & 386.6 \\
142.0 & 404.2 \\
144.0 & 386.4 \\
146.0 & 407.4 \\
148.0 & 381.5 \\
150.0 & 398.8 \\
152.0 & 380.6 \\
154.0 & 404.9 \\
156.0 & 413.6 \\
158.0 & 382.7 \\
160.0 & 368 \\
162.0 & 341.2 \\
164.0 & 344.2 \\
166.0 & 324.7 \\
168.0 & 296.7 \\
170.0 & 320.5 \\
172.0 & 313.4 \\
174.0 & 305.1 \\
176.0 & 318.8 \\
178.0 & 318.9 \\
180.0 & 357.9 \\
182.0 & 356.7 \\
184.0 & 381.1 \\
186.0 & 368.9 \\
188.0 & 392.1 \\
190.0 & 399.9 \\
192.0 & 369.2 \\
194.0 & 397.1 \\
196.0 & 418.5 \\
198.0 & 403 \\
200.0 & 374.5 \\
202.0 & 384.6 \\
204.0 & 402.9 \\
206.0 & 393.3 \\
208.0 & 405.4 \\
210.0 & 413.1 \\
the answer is 313.4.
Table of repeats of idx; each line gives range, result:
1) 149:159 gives 413.6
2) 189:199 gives 418.5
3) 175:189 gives 392.1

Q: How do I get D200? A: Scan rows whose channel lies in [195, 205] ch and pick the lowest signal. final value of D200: 374.5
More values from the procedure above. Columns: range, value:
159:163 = 341.2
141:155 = 380.6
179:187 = 356.7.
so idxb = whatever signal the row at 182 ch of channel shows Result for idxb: 356.7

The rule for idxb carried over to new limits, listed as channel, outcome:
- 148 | 381.5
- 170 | 320.5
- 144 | 386.4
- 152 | 380.6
